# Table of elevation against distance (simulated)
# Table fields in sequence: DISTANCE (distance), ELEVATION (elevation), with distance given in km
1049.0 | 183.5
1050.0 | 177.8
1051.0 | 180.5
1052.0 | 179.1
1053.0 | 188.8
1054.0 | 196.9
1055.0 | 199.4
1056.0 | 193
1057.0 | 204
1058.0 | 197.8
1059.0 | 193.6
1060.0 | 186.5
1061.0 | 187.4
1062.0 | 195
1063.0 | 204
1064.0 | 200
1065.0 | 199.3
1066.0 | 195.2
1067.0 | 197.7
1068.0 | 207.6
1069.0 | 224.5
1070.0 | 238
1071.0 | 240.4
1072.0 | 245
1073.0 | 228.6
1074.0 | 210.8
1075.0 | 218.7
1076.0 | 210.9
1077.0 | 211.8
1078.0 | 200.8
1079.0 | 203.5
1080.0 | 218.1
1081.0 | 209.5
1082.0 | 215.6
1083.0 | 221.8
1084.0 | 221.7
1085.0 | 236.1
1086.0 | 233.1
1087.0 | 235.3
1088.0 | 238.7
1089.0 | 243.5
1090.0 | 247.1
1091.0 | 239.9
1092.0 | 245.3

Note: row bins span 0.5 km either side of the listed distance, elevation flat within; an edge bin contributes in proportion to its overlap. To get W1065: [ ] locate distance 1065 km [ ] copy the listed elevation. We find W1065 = 199.3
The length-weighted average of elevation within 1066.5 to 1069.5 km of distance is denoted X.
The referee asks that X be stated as 210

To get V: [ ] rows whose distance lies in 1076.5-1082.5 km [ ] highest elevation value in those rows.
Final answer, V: 218.1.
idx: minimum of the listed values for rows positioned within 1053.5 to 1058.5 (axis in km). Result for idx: 193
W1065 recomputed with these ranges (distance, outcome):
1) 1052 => 179.1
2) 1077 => 211.8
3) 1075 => 218.7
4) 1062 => 195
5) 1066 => 195.2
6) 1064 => 200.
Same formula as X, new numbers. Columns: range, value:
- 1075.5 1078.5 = 208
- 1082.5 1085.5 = 227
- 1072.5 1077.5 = 216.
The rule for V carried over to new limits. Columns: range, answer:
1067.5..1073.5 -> 245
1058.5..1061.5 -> 193.6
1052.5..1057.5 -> 204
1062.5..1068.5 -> 207.6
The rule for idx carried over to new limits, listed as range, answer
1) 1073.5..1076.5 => 210.8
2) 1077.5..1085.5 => 200.8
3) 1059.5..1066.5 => 186.5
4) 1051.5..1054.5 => 179.1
